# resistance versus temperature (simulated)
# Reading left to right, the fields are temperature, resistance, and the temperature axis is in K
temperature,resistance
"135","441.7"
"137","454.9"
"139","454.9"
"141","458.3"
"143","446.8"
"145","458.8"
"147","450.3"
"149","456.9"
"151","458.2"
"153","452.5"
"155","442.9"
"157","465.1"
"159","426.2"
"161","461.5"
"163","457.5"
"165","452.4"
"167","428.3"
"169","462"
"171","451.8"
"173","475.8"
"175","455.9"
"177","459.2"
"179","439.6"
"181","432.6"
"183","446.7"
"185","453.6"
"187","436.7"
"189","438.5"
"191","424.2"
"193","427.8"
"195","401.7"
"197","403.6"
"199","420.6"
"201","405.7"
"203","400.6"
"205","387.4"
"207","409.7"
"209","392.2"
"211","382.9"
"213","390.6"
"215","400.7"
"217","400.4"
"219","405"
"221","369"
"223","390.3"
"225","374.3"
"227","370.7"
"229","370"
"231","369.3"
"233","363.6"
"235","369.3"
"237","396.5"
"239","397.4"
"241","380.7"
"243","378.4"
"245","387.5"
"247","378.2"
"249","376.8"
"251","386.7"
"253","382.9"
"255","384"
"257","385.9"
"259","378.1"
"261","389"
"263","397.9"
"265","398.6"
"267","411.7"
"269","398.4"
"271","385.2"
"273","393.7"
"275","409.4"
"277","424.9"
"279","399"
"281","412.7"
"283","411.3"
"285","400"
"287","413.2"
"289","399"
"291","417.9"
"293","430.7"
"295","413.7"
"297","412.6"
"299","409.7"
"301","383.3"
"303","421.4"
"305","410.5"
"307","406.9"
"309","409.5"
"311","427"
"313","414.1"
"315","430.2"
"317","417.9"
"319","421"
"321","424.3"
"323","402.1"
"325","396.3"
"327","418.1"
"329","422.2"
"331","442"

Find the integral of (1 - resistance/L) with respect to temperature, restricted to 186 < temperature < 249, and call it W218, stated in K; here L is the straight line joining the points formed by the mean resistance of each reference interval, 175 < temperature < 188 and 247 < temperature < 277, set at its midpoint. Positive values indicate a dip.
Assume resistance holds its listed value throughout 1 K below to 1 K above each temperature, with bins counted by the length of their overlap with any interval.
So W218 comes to 4.1 K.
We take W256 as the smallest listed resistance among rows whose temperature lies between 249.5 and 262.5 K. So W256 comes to 378.1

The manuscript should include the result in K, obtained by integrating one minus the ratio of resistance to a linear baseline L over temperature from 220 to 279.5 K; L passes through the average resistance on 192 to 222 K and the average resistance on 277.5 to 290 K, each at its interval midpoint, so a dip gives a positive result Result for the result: 2.5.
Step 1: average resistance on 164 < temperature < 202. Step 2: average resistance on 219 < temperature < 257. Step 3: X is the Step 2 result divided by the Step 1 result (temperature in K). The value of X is 0.87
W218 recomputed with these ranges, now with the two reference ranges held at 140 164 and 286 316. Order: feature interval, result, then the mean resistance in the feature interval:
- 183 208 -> 1.29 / 419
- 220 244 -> 3.01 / 377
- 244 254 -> 1.05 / 382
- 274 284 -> 0.18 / 411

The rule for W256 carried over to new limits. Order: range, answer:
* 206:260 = 363.6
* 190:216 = 382.9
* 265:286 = 385.2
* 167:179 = 428.3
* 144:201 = 401.7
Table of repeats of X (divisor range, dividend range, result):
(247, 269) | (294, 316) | 1.06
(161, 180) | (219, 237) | 0.83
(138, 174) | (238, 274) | 0.86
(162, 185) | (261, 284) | 0.89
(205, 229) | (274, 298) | 1.06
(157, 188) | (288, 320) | 0.92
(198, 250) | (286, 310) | 1.06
